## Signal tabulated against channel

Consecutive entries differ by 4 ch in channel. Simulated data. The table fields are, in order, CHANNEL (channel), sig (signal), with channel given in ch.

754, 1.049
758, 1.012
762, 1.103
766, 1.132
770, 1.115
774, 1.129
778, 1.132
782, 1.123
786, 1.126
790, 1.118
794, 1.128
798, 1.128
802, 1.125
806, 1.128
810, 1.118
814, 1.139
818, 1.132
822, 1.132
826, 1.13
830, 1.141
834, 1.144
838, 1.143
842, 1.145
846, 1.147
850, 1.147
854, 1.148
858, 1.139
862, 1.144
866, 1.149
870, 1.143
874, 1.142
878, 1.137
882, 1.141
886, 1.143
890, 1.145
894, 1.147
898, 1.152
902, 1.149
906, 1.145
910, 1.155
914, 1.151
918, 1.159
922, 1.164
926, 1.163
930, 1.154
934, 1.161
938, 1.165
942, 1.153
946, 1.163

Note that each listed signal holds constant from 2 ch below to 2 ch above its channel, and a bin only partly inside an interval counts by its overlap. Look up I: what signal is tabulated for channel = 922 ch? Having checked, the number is 1.164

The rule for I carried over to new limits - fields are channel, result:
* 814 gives 1.139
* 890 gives 1.145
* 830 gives 1.141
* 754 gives 1.049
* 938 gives 1.165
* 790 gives 1.118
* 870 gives 1.143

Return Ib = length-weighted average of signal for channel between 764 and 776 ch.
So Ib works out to 1.13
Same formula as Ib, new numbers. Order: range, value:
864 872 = 1.15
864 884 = 1.14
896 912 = 1.15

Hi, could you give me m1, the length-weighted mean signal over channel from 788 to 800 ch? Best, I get 1.12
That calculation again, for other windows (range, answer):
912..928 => 1.16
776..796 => 1.13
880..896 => 1.14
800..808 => 1.13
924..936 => 1.16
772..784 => 1.13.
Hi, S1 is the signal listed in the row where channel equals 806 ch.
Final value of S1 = 1.128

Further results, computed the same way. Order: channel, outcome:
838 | 1.143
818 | 1.132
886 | 1.143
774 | 1.129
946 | 1.163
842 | 1.145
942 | 1.153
